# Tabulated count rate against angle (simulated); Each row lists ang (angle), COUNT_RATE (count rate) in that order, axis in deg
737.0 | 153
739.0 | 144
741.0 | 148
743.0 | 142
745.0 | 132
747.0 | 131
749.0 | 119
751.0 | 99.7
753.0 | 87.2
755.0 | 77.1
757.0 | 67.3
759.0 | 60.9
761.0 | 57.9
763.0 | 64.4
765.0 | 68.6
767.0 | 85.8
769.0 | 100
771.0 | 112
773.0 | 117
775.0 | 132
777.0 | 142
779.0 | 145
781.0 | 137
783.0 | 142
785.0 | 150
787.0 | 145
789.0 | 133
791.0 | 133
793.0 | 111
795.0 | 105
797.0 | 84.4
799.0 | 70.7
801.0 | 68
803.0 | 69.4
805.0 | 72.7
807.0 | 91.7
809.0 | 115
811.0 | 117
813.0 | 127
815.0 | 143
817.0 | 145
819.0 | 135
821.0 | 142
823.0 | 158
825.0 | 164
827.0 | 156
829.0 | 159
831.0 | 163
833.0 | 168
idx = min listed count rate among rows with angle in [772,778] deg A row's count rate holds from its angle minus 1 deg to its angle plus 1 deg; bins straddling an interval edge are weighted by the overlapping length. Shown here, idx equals 117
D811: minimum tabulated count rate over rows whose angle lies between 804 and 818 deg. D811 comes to 72.7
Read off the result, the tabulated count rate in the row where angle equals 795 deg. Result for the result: 105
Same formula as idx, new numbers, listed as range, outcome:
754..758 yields 67.3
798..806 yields 68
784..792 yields 133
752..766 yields 57.9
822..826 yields 158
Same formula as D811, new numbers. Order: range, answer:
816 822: 135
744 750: 119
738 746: 132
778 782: 137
